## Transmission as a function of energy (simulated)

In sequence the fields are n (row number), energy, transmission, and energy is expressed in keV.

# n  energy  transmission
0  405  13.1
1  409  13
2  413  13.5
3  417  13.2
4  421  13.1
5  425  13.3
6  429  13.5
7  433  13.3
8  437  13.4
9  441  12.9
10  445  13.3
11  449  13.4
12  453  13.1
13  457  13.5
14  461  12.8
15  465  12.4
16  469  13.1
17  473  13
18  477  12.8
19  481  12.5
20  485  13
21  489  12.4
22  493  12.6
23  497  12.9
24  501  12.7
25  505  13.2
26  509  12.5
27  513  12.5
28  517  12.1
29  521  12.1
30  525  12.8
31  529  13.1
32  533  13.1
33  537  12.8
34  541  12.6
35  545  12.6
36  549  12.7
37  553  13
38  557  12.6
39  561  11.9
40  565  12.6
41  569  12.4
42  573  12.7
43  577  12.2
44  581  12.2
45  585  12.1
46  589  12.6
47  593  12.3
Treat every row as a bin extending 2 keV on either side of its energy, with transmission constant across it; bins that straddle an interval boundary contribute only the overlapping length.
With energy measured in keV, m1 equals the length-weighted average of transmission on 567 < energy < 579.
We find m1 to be 12.4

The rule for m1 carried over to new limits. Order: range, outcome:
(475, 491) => 12.7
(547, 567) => 12.6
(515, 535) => 12.6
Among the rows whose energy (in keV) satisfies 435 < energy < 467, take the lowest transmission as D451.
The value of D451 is 12.4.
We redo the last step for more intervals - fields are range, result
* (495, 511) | 12.5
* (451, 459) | 13.1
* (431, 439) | 13.3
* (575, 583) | 12.2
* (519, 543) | 12.1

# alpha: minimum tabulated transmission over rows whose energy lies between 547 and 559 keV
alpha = 12.6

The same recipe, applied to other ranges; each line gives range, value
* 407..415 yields 13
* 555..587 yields 11.9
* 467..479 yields 12.8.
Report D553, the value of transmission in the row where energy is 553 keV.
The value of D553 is 13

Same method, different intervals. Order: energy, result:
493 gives 12.6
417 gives 13.2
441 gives 12.9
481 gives 12.5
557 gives 12.6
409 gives 13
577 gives 12.2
